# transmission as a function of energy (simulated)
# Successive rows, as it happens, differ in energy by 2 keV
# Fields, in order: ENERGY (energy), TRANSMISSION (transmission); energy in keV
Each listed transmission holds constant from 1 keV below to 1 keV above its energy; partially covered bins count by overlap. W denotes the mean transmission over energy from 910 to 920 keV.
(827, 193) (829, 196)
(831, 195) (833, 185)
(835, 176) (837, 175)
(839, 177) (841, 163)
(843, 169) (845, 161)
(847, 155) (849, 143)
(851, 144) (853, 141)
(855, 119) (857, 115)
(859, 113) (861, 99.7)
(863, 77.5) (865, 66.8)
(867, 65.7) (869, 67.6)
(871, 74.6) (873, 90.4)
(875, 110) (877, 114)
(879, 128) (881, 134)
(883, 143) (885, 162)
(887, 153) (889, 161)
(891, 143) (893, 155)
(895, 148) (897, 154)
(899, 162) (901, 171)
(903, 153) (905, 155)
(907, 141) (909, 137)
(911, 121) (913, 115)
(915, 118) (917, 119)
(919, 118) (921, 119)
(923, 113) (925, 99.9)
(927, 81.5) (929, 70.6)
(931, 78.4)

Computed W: 118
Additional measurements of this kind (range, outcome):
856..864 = 101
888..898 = 152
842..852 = 154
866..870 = 66.7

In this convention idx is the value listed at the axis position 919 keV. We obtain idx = 118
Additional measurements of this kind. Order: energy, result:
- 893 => 155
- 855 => 119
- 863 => 77.5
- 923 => 113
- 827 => 193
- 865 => 66.8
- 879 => 128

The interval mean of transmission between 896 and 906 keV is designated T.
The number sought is 159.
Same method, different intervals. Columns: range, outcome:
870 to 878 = 97.2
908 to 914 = 124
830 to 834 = 190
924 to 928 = 90.7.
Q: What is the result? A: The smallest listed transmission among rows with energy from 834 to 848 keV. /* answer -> 155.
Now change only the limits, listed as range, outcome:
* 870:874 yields 74.6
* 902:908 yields 141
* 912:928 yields 81.5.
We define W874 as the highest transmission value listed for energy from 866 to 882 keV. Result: 134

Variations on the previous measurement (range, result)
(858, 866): 113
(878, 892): 162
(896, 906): 171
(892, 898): 155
